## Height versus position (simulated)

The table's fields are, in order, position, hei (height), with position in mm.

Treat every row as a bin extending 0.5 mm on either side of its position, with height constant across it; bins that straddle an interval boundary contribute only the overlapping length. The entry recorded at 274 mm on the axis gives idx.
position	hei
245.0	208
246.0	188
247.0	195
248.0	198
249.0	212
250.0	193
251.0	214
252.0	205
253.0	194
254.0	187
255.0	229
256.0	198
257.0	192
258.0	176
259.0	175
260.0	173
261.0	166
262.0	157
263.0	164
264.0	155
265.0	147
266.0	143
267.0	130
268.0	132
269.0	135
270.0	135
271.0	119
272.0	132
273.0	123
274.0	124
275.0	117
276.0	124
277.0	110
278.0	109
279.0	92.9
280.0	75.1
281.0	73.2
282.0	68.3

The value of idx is 124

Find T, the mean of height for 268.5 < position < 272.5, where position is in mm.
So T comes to 130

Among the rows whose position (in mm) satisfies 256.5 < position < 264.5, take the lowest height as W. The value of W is 155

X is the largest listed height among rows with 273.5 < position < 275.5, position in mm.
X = 124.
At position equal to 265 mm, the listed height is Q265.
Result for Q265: 147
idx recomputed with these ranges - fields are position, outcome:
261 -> 166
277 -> 110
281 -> 73.2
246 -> 188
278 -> 109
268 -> 132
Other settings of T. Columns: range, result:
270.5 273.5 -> 125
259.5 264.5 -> 163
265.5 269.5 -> 135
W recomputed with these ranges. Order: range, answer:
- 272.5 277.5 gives 110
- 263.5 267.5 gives 130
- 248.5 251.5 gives 193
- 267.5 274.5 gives 119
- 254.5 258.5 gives 176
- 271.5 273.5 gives 123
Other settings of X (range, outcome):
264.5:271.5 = 147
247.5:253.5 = 214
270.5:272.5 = 132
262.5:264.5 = 164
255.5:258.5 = 198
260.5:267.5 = 166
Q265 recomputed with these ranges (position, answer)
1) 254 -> 187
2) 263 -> 164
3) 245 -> 208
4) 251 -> 214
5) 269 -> 135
